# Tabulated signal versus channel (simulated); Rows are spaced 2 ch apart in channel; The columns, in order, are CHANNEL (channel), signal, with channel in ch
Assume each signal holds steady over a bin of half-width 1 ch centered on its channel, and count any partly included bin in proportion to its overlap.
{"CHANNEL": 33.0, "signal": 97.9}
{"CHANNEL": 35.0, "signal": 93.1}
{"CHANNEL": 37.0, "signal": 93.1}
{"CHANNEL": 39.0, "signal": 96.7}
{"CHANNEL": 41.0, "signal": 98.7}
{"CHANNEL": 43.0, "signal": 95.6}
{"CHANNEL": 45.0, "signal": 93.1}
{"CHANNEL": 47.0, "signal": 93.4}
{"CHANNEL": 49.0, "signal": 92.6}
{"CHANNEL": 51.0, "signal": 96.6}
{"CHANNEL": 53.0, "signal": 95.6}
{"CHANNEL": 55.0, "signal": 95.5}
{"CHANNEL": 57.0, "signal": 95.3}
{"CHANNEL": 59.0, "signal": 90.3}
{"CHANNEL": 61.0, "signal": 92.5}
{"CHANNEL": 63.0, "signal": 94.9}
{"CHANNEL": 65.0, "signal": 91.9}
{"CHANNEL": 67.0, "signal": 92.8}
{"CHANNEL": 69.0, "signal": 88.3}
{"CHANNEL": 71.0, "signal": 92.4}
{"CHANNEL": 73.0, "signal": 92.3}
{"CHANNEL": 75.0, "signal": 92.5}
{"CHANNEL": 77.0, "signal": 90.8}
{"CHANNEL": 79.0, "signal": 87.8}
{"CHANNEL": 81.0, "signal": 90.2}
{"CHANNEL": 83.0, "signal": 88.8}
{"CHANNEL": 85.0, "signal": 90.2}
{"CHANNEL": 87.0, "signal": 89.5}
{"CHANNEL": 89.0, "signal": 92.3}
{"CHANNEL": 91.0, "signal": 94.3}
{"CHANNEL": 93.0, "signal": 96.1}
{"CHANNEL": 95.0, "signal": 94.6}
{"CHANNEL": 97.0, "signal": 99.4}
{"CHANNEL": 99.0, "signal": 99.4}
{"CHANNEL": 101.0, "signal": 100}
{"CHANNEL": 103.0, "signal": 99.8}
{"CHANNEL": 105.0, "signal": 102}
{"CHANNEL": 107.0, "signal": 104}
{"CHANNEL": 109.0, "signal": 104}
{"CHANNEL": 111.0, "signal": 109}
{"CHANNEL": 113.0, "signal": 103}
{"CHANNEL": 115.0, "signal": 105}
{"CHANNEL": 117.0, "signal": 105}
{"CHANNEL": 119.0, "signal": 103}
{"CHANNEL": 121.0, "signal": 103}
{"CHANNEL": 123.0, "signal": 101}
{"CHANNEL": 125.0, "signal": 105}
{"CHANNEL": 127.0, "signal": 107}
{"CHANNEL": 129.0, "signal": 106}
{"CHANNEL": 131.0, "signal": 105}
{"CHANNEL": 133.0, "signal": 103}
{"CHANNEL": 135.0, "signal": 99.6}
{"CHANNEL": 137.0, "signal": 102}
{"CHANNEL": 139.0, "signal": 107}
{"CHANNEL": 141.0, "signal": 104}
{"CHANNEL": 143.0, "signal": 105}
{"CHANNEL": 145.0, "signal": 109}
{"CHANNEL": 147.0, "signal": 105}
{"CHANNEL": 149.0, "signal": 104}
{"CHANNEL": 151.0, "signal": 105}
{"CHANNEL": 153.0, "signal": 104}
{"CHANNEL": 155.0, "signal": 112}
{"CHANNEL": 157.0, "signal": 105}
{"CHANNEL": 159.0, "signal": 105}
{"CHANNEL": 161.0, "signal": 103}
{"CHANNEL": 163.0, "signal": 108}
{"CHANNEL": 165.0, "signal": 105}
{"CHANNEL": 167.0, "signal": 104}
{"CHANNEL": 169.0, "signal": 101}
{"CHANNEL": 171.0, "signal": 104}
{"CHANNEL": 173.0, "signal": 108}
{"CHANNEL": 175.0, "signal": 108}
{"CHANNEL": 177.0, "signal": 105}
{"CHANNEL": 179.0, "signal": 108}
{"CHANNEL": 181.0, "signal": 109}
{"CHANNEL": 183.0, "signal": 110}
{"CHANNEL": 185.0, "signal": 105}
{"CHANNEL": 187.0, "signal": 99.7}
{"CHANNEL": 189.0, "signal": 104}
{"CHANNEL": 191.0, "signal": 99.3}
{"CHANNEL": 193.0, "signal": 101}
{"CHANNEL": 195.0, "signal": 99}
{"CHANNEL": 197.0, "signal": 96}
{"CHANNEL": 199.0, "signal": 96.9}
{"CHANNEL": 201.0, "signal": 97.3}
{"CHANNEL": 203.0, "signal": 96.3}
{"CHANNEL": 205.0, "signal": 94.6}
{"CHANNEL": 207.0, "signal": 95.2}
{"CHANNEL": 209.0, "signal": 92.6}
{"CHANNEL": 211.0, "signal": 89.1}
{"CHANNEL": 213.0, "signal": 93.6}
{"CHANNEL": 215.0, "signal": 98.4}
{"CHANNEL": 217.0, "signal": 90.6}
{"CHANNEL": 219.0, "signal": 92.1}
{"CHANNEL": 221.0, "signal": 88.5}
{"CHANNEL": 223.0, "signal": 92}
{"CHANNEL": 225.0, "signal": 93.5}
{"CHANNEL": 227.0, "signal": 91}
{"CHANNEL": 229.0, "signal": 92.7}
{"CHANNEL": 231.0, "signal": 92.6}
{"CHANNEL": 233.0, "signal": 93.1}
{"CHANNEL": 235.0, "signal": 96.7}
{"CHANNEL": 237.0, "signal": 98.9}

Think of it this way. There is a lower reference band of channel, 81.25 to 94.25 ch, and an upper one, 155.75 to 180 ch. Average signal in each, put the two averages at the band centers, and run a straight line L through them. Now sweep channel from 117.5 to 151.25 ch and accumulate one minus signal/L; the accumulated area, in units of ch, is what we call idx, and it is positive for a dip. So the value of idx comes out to -1.6 ch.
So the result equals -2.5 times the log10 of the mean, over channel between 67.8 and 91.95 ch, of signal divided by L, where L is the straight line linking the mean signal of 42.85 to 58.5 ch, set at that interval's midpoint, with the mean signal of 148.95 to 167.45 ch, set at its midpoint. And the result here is 0.08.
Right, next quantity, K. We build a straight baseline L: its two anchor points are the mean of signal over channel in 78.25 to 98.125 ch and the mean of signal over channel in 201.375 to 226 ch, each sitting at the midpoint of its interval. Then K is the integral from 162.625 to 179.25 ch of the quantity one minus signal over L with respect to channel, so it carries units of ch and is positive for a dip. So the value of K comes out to -2.2 ch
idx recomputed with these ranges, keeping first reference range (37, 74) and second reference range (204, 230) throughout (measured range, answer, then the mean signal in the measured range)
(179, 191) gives -1.60 ch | 105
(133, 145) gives -1.39 ch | 104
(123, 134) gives -1.36 ch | 105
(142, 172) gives -3.94 ch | 105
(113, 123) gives -1.10 ch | 104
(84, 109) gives -0.96 ch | 97.1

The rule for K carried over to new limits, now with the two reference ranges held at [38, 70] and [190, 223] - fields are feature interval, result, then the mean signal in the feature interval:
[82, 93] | 0.3 ch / 91.5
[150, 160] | -1.2 ch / 106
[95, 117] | -1.9 ch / 102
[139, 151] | -1.4 ch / 106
